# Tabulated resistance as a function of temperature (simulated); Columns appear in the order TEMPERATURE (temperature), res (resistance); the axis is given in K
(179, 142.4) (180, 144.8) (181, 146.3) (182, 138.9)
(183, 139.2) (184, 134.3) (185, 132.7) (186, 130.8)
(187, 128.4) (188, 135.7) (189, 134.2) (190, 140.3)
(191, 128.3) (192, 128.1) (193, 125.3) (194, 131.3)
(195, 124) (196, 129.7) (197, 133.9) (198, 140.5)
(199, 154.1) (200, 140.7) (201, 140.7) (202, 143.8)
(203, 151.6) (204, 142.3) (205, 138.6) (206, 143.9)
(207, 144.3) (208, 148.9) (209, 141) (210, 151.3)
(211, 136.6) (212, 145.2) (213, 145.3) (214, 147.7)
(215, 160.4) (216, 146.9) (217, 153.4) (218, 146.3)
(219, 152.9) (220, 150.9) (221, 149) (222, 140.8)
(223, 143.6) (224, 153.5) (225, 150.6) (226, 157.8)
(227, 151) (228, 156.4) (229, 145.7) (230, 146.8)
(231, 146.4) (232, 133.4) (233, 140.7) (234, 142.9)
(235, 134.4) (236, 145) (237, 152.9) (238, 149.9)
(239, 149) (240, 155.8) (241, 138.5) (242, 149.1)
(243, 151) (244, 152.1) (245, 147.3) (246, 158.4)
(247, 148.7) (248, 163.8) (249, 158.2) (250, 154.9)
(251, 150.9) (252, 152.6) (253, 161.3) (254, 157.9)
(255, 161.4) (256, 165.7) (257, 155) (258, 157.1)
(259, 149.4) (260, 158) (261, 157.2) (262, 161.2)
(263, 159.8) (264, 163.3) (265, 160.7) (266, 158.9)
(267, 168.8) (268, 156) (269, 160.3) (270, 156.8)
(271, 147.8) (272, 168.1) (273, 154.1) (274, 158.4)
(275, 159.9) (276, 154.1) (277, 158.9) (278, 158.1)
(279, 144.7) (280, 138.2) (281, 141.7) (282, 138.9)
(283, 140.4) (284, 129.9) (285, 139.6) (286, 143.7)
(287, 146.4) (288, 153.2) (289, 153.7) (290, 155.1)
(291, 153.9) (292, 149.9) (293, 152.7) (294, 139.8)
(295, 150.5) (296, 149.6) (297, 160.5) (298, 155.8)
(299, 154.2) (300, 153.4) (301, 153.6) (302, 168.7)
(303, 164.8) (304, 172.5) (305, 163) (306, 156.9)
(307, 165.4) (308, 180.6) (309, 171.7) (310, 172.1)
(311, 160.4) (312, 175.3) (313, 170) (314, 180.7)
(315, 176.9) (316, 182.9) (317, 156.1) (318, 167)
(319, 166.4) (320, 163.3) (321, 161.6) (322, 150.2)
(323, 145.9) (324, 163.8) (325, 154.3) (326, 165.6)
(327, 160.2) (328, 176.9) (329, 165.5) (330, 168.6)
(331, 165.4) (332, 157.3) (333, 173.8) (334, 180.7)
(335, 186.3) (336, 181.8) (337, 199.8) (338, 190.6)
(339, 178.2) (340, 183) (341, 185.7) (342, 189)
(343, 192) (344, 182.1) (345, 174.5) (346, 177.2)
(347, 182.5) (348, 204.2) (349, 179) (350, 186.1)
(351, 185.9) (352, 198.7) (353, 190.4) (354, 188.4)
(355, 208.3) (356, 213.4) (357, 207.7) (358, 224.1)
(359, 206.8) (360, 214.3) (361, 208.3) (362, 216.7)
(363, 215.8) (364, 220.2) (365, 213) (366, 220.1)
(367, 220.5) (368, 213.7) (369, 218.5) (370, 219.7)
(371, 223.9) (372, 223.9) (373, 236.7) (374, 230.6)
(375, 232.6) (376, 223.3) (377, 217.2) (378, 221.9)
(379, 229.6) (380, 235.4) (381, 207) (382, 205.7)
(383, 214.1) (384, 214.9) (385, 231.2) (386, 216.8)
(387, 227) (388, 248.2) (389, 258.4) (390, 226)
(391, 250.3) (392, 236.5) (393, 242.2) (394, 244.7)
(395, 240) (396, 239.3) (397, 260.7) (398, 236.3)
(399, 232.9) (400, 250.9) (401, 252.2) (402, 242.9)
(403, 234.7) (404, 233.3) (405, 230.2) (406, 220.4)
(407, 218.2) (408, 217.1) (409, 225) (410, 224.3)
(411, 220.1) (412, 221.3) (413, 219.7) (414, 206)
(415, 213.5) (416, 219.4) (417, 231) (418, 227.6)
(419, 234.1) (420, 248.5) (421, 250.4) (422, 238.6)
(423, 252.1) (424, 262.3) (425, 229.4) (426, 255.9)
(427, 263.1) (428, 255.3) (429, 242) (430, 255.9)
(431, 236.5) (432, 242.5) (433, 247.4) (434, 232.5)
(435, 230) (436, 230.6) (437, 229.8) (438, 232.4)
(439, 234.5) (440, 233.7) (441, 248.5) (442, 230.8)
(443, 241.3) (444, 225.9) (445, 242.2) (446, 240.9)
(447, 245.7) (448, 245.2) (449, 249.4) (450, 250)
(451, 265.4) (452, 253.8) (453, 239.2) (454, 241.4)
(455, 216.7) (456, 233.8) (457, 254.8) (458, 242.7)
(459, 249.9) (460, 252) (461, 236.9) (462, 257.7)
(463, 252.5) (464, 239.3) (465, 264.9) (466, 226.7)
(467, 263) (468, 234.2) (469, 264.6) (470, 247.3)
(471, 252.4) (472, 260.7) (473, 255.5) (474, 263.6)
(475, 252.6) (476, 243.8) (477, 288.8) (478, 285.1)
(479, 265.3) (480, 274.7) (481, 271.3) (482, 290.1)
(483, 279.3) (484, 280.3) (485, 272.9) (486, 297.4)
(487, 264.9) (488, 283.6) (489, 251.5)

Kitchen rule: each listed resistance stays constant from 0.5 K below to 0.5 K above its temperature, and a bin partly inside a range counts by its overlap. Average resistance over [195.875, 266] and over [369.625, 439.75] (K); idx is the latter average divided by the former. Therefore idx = 1.56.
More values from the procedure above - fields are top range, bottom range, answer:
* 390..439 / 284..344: 1.43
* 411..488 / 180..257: 1.70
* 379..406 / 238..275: 1.50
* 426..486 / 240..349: 1.55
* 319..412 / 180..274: 1.40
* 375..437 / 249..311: 1.50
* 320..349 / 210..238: 1.19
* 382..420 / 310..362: 1.28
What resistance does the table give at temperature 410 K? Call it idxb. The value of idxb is 224.3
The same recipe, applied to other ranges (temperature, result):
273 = 154.1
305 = 163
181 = 146.3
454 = 241.4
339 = 178.2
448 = 245.2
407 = 218.2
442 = 230.8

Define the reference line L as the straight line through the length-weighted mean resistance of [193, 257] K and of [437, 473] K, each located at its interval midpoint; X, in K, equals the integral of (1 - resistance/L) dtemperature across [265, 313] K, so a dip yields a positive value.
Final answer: 5.2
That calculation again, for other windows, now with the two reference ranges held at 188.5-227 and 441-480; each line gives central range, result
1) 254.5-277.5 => 1.2 K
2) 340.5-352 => 0.9 K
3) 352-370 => -0.3 K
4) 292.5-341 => 5.8 K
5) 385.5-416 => -1.1 K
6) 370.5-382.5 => -0.5 K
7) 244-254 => 0.3 K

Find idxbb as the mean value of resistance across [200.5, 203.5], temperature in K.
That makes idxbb 145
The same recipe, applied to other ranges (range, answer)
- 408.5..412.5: 223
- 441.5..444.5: 233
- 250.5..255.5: 157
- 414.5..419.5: 225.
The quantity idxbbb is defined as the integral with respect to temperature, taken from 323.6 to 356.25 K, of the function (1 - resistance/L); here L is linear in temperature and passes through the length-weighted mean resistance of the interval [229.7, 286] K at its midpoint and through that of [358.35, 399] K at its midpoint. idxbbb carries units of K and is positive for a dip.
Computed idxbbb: 3.48 K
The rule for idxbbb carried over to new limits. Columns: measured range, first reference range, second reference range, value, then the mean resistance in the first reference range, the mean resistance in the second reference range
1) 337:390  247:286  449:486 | -1.47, 155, 257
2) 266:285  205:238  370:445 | 2.23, 147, 234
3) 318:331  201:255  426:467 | 1.93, 149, 243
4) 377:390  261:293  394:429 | -0.42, 153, 236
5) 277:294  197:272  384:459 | 2.73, 151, 238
